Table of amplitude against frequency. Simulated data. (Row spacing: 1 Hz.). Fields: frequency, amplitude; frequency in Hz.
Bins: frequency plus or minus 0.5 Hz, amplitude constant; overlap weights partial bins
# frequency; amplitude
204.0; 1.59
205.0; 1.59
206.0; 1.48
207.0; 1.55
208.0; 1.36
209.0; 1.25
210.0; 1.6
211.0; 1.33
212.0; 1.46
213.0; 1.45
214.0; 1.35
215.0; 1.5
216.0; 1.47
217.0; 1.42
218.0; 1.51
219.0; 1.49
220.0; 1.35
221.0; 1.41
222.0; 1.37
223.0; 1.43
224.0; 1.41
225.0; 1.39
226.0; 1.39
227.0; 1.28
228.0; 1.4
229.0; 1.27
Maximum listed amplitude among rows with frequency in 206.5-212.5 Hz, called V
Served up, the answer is 1.6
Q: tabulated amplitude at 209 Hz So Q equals 1.25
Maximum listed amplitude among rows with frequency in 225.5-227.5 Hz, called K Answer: 1.39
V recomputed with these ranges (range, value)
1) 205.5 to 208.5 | 1.55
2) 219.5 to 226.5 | 1.43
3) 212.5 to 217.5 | 1.5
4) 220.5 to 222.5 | 1.41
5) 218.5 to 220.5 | 1.49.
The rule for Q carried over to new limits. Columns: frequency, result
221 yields 1.41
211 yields 1.33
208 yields 1.36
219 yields 1.49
